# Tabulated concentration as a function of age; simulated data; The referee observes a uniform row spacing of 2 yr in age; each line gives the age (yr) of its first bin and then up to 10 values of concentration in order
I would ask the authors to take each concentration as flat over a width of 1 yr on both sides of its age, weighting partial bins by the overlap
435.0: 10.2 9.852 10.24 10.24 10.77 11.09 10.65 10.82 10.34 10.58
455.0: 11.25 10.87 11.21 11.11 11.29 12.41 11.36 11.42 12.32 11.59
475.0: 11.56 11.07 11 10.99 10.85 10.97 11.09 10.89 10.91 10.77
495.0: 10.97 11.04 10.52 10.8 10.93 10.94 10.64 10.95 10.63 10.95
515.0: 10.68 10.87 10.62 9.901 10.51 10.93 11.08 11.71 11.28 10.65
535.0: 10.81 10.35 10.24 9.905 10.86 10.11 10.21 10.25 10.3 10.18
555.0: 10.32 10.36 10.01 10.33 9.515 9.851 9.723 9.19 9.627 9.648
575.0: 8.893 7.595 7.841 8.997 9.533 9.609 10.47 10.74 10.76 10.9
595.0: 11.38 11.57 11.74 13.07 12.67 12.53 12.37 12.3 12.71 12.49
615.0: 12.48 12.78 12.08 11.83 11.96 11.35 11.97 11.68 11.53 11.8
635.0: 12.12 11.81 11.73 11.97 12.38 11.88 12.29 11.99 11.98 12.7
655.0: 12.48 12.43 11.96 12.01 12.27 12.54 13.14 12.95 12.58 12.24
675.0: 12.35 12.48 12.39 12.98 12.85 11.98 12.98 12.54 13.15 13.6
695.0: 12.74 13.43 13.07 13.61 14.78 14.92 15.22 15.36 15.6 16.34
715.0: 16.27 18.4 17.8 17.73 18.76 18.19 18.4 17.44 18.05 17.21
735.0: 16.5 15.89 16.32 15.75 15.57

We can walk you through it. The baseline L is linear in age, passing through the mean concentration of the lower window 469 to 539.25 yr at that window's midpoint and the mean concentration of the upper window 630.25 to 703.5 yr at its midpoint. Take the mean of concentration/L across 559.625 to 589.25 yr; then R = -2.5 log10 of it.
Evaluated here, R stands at 0.23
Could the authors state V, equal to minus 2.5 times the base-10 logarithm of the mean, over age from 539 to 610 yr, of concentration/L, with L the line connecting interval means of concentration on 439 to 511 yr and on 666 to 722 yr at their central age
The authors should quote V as 0.19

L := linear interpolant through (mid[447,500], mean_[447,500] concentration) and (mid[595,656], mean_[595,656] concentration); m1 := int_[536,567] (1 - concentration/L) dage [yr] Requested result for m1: 3.9 yr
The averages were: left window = 11.1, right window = 12.1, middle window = 10.2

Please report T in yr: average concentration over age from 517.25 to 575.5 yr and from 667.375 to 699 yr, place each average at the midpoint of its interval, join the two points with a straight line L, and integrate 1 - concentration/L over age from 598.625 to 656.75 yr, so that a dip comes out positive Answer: -2.1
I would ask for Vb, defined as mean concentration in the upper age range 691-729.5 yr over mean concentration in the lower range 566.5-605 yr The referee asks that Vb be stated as 1.54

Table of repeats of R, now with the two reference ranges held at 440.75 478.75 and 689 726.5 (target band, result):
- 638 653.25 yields 0.19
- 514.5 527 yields 0.15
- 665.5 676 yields 0.17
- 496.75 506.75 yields 0.10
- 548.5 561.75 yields 0.24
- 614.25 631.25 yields 0.17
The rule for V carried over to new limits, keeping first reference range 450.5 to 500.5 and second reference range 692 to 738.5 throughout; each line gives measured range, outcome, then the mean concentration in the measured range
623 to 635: 0.214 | 11.7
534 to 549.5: 0.205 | 10.3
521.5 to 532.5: 0.110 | 11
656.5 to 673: 0.202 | 12.5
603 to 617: 0.114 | 12.5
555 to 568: 0.277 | 9.99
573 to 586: 0.445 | 8.81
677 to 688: 0.215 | 12.6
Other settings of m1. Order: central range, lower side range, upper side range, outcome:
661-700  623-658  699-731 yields 4.54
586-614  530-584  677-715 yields -1.88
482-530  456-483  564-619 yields 1.59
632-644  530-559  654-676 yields 0.02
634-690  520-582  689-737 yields 6.63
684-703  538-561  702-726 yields 3.27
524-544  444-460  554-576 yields -1.42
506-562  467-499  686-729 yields 7.16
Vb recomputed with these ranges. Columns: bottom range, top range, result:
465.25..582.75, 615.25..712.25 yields 1.21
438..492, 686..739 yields 1.42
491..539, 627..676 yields 1.13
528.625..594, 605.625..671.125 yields 1.22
